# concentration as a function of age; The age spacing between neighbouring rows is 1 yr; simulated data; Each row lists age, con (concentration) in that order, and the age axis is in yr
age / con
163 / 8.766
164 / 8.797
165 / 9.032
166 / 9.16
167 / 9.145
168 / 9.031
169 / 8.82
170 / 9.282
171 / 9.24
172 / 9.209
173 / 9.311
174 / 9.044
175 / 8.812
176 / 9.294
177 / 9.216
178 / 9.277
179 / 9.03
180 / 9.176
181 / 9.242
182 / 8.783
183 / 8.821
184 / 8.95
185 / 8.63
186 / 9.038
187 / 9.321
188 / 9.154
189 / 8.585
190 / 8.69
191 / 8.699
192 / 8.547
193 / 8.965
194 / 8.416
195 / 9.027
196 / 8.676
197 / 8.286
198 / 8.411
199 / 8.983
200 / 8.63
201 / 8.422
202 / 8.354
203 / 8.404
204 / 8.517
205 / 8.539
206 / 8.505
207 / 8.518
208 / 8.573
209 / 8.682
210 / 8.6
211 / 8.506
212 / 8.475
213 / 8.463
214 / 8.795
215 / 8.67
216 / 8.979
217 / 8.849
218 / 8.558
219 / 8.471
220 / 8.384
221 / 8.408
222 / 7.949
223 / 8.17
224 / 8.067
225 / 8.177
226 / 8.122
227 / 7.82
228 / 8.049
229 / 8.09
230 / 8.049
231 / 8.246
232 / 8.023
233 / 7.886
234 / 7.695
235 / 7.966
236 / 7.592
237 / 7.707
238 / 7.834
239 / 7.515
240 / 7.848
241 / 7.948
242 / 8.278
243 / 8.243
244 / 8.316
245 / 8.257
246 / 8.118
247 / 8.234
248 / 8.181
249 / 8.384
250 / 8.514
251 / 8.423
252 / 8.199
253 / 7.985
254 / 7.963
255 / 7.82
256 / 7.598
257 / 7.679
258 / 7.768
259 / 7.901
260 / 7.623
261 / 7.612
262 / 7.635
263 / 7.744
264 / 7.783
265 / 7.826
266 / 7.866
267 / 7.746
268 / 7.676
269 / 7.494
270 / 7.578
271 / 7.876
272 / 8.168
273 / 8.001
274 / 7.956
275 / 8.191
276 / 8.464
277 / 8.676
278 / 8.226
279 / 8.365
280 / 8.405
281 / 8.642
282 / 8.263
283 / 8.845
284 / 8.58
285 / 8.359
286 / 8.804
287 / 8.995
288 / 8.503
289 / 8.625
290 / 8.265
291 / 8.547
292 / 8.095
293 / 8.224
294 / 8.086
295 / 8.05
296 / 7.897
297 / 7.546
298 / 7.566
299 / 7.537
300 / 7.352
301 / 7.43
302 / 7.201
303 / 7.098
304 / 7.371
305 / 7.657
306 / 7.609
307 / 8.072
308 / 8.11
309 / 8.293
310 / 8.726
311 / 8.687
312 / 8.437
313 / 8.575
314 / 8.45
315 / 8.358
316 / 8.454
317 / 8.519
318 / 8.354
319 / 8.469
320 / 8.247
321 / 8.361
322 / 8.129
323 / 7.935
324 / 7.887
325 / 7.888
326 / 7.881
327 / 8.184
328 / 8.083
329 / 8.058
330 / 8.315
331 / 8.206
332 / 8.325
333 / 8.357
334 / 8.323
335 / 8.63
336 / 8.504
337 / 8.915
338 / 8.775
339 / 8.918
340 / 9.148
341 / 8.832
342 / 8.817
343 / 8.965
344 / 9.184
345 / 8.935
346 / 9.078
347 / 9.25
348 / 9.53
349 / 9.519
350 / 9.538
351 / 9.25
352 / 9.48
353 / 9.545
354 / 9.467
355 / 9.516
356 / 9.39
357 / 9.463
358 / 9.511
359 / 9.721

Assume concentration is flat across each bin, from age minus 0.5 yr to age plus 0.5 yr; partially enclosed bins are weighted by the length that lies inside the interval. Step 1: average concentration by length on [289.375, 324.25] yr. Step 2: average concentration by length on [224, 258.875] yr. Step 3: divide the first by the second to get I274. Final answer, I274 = 1.00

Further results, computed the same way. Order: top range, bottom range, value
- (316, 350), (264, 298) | 1.05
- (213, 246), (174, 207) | 0.93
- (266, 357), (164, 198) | 0.94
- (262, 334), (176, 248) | 0.96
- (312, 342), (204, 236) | 1.01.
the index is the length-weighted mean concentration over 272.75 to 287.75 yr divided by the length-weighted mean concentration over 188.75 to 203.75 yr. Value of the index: 1.0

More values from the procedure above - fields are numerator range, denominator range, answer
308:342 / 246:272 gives 1.06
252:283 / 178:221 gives 0.92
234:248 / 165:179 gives 0.87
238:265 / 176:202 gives 0.90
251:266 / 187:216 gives 0.91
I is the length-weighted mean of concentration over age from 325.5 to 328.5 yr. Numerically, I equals 8.05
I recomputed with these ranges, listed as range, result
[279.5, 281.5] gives 8.52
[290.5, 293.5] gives 8.29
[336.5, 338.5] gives 8.84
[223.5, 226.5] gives 8.12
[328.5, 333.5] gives 8.25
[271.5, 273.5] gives 8.08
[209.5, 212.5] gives 8.53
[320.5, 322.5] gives 8.25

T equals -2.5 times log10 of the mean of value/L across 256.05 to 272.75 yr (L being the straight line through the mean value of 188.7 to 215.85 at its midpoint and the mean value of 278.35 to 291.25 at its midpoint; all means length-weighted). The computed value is 0.11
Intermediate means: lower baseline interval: 8.6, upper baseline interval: 8.55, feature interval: 7.75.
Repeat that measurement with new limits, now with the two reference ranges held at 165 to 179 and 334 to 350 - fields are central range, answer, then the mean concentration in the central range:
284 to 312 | 0.126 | 8.04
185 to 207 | 0.054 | 8.67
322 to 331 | 0.123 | 8.04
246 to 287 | 0.123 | 8.09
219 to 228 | 0.119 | 8.15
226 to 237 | 0.146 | 7.94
